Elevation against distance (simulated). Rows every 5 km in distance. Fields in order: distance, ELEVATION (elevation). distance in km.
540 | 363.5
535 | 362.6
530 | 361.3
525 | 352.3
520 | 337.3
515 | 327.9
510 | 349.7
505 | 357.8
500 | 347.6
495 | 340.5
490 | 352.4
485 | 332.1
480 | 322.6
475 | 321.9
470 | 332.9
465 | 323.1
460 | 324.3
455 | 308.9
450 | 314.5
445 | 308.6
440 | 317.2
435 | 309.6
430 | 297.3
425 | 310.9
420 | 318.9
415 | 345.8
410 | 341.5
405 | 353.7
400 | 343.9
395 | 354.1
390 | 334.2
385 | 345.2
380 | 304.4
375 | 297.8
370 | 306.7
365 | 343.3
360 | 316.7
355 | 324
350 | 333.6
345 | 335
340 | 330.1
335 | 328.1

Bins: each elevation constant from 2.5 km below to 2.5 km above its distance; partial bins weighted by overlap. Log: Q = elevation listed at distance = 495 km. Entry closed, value 340.5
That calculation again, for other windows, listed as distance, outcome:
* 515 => 327.9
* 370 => 306.7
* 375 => 297.8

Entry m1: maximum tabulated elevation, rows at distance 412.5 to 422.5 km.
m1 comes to 345.8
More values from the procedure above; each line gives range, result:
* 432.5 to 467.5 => 324.3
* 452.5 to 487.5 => 332.9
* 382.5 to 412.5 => 354.1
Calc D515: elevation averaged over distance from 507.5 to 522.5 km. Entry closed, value 338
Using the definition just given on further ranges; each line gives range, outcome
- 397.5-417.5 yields 346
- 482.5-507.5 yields 346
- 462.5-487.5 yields 327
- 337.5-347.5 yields 333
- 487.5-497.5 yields 346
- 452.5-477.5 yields 322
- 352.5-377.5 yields 318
